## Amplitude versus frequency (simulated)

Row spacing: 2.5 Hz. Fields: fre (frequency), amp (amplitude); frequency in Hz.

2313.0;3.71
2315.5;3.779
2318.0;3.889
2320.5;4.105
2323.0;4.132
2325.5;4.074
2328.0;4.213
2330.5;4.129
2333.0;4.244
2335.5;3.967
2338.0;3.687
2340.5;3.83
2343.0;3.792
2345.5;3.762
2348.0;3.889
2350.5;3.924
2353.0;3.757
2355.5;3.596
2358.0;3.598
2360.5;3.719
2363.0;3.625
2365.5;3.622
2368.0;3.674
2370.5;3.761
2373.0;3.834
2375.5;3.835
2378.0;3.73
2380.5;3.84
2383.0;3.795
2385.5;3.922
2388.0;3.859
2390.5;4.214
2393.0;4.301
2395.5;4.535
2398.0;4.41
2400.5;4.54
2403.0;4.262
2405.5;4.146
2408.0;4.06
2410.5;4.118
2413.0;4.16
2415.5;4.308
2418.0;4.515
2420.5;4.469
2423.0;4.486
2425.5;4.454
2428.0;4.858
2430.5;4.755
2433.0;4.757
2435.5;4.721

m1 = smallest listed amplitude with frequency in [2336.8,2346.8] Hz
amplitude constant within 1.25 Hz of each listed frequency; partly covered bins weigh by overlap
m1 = 3.687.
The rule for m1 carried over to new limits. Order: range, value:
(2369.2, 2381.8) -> 3.73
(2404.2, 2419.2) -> 4.06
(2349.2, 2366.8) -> 3.596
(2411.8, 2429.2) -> 4.16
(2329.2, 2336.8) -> 3.967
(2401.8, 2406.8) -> 4.146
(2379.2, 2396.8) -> 3.795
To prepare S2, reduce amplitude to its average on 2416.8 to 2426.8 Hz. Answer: 4.48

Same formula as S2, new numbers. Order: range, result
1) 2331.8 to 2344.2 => 3.9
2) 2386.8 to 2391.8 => 4.04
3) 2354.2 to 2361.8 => 3.64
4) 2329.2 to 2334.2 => 4.19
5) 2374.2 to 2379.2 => 3.78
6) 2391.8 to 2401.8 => 4.45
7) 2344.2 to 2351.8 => 3.86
